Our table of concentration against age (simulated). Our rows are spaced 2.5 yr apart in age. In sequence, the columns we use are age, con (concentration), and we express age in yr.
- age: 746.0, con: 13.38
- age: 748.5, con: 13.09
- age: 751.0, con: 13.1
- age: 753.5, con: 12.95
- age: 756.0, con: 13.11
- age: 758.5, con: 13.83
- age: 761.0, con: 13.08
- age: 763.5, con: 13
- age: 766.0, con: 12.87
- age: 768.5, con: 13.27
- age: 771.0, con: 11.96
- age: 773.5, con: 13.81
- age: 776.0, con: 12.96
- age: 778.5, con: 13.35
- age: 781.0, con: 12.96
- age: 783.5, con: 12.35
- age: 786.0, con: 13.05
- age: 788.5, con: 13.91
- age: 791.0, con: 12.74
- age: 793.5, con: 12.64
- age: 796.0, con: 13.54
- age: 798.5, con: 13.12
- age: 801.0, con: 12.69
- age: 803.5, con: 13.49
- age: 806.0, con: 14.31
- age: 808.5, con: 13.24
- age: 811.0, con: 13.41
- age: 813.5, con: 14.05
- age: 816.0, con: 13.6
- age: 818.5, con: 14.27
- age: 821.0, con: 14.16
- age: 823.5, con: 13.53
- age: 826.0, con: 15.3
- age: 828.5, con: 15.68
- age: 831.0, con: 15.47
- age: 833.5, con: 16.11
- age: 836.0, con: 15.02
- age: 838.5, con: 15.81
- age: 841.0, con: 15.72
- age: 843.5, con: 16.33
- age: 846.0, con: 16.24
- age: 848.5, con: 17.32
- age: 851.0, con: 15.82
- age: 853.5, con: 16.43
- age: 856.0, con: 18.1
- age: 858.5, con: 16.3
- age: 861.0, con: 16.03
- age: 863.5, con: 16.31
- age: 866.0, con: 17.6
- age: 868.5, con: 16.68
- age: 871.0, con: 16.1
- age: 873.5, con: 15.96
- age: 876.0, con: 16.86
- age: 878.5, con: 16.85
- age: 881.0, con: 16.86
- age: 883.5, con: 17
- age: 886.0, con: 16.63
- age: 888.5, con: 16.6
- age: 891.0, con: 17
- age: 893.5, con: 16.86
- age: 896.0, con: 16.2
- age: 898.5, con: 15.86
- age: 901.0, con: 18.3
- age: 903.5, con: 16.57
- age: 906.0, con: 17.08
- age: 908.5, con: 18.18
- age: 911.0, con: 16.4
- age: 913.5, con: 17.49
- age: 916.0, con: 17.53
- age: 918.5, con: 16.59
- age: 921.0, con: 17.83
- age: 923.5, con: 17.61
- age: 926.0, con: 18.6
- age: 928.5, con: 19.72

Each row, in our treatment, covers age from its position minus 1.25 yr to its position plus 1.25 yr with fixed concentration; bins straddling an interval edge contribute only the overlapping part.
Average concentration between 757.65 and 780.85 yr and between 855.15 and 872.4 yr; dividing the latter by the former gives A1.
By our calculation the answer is 1.27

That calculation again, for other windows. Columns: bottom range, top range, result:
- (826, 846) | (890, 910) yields 1.08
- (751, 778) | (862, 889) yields 1.27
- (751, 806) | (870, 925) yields 1.29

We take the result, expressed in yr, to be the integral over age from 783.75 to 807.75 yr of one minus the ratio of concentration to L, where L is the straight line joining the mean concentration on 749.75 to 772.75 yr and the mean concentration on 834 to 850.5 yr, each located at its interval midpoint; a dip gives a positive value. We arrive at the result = 1.82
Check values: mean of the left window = 13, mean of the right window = 16.1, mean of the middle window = 13.2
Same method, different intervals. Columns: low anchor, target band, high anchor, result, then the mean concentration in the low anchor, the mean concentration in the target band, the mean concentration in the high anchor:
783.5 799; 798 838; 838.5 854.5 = 1.04 yr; 13.1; 14.3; 16.3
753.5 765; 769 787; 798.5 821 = 0.59 yr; 13.2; 12.9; 13.6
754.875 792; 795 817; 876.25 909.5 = 0.99 yr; 13.1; 13.5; 16.9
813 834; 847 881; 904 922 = -1.76 yr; 14.7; 16.6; 17.3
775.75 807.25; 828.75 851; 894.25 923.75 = -1.78 yr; 13.2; 16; 17.1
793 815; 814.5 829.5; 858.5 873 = -0.08 yr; 13.4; 14.4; 16.5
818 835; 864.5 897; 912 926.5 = -0.48 yr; 15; 16.7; 17.5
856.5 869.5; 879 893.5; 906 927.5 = 0.19 yr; 16.7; 16.8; 17.5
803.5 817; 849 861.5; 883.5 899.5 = -1.08 yr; 13.7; 16.6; 16.6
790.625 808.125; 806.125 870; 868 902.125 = -3.04 yr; 13.2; 15.5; 16.7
